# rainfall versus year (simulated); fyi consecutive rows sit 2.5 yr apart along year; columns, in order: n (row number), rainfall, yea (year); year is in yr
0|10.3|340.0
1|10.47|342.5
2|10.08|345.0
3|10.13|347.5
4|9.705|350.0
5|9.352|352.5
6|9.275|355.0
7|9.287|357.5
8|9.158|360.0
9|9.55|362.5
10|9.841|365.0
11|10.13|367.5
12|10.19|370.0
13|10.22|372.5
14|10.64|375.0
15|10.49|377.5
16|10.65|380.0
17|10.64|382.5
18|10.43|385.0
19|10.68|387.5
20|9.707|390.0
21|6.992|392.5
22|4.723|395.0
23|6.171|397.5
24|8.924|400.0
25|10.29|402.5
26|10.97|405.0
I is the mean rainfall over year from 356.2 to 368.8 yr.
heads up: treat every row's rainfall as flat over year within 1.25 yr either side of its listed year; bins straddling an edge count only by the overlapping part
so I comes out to 9.59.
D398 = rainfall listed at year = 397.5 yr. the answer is 6.171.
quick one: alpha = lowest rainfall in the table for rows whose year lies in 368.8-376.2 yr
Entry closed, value 10.19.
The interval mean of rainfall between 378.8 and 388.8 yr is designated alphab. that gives 10.6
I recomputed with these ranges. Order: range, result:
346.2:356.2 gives 9.62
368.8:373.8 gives 10.2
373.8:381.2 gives 10.6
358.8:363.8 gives 9.36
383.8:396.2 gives 8.51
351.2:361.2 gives 9.27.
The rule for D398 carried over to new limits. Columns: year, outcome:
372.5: 10.22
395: 4.723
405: 10.97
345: 10.08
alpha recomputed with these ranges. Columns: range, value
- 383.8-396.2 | 4.723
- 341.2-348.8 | 10.08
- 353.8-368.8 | 9.158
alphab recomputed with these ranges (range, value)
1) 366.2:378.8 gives 10.3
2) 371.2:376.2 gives 10.4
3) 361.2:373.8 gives 9.99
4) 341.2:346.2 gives 10.3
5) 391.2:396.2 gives 5.91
